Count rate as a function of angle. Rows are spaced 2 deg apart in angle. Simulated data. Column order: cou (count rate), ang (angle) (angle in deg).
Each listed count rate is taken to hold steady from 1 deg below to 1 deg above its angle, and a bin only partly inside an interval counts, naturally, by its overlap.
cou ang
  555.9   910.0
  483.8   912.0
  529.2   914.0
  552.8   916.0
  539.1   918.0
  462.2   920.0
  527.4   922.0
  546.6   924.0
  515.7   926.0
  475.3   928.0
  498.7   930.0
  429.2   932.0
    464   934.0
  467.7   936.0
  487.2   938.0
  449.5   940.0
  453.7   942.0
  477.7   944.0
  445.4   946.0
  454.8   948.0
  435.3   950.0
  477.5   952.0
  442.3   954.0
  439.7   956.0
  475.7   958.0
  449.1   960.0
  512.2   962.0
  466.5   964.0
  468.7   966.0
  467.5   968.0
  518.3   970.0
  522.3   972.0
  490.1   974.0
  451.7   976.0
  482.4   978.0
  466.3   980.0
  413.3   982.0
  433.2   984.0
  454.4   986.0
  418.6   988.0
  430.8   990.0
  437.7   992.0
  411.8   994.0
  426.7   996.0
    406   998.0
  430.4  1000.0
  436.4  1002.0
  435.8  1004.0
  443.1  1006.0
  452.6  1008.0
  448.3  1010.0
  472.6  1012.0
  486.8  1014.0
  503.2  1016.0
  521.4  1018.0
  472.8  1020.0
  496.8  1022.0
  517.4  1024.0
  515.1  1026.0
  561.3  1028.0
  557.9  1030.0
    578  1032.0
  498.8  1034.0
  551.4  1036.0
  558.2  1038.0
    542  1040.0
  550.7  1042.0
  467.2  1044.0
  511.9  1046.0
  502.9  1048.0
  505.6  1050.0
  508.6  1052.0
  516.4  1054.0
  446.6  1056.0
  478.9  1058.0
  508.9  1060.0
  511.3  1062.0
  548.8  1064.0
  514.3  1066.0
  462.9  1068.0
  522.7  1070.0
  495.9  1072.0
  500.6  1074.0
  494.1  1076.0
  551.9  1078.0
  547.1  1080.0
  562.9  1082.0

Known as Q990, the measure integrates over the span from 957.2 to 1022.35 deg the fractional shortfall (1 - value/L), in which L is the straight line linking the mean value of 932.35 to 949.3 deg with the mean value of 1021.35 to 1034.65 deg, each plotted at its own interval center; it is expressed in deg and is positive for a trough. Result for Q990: 5.3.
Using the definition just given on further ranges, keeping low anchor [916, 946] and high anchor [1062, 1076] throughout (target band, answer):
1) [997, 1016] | 1.9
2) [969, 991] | 1.4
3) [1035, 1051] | -0.7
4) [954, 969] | 0.7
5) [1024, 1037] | -1.1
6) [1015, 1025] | -0.1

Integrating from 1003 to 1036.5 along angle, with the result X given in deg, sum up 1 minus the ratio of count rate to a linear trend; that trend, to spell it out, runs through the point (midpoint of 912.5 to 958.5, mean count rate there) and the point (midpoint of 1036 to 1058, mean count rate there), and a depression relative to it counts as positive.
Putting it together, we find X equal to 0.3 deg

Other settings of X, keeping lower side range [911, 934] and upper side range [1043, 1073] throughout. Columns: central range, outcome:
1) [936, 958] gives 1.98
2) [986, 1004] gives 2.68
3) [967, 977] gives 0.25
